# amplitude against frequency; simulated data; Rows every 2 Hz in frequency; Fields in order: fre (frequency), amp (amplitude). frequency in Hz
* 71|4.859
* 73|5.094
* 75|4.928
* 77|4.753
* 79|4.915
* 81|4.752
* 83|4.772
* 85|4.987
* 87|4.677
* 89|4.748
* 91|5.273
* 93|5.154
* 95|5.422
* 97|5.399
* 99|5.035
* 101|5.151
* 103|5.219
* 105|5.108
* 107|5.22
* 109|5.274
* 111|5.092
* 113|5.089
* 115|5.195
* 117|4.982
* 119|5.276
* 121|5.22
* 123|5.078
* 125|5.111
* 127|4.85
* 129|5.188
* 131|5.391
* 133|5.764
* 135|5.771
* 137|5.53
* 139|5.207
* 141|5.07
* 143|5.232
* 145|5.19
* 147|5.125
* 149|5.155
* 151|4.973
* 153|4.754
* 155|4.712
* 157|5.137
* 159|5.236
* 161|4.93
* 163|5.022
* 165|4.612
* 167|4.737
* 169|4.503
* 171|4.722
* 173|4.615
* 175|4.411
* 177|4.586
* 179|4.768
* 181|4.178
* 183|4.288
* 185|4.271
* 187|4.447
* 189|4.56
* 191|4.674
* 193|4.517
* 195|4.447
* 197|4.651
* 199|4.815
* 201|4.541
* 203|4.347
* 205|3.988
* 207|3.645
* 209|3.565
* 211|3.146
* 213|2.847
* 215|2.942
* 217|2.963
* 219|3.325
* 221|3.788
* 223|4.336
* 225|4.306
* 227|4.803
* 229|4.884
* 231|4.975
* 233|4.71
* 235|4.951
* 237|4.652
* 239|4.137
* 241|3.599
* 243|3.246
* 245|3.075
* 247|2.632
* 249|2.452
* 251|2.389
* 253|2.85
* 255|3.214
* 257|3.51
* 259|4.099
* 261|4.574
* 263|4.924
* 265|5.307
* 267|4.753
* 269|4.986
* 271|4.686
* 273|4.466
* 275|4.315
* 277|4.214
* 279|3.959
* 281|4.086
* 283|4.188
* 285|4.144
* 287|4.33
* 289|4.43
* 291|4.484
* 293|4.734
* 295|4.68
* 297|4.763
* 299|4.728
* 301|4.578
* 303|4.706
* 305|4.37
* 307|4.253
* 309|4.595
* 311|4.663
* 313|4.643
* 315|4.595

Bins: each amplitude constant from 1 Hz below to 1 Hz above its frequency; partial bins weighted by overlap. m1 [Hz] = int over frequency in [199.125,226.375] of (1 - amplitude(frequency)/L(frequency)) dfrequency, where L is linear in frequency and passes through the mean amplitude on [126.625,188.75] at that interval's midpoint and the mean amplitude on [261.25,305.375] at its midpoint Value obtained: 5.9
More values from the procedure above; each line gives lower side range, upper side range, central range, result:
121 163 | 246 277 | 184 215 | 3.2 Hz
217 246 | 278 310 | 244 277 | 3.0 Hz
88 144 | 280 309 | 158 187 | 2.1 Hz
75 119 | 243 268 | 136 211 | -4.8 Hz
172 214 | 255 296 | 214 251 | 4.2 Hz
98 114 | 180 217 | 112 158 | -3.5 Hz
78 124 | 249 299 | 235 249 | 2.6 Hz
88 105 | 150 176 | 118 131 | -0.3 Hz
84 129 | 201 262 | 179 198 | -1.1 Hz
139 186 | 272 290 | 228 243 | -0.1 Hz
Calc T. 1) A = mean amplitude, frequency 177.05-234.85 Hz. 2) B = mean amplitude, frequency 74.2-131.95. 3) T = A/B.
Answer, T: 0.82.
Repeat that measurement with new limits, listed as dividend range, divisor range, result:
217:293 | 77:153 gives 0.80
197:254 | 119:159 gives 0.73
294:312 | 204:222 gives 1.37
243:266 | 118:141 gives 0.67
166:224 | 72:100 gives 0.83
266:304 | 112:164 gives 0.87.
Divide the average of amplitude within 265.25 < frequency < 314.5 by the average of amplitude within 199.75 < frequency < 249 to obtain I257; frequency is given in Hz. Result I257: 1.16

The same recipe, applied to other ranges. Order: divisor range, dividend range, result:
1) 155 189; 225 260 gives 0.81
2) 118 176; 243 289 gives 0.78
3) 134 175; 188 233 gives 0.82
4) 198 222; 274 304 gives 1.21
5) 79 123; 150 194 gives 0.92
